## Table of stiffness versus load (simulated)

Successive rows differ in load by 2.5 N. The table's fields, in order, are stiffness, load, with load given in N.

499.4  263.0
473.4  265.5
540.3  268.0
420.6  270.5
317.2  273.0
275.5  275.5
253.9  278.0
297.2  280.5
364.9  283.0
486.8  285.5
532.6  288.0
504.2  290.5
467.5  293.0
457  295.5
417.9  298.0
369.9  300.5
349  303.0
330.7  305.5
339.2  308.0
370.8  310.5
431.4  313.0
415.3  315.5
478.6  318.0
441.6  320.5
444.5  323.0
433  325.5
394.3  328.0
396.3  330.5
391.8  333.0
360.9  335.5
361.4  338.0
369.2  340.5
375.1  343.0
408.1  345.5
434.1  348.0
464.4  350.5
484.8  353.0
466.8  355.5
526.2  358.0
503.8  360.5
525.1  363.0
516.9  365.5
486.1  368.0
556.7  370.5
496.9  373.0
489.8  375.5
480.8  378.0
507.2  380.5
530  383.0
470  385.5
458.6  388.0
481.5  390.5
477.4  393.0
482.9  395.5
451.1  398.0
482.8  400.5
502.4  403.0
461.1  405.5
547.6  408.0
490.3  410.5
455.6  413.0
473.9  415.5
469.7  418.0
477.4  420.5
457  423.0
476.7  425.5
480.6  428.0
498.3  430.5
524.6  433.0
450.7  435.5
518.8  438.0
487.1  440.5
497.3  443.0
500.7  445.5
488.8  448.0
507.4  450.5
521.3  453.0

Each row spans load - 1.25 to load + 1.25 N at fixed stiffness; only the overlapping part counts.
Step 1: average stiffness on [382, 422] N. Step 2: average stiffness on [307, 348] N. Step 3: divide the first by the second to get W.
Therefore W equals 1.20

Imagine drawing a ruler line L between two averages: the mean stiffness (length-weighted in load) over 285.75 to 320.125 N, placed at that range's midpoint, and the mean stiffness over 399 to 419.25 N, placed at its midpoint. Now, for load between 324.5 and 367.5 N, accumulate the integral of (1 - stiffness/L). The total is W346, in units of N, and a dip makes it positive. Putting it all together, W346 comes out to 1.1 N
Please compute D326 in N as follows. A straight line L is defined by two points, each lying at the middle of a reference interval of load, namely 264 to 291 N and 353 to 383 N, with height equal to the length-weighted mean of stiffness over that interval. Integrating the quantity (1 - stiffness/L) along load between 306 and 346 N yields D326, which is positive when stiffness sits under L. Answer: 5.1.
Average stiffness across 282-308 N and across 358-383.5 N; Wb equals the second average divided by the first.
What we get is 1.2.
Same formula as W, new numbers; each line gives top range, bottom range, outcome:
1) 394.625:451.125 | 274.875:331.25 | 1.20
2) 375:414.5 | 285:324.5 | 1.14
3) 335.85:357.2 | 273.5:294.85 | 1.06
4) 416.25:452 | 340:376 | 1.03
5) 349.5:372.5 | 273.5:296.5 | 1.26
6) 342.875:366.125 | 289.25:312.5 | 1.18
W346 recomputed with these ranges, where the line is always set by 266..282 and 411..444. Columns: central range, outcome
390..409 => -1.1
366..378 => -1.9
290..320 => -2.2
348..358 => -1.2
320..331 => -0.7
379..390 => -1.1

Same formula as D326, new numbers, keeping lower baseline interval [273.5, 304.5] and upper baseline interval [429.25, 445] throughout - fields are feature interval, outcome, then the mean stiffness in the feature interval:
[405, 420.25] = -0.1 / 484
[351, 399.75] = -4.3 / 494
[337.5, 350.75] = 1.0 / 400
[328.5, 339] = 1.2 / 379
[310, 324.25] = -0.6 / 434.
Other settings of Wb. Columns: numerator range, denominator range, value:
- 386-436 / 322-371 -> 1.08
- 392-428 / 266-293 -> 1.18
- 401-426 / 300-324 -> 1.21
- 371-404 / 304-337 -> 1.21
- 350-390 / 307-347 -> 1.24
